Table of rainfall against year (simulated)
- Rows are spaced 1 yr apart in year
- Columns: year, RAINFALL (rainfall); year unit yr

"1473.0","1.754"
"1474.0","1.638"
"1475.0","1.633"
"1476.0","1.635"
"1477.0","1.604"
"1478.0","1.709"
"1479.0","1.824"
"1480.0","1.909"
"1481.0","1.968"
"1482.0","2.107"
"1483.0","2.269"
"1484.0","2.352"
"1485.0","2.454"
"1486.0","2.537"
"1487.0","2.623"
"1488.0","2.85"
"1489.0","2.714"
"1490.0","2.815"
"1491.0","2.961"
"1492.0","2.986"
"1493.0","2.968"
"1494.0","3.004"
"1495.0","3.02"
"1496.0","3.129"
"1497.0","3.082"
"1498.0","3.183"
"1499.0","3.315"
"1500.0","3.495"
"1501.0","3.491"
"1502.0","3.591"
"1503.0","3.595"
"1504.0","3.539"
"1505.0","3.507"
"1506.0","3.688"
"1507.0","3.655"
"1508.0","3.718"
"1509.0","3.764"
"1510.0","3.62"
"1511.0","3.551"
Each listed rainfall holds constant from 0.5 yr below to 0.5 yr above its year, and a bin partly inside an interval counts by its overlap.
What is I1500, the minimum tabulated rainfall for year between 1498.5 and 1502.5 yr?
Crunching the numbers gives 3.315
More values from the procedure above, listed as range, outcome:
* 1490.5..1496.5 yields 2.961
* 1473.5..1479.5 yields 1.604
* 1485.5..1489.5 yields 2.537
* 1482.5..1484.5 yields 2.269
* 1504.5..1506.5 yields 3.507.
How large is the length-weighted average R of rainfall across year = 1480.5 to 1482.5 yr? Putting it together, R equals 2.04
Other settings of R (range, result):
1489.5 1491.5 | 2.89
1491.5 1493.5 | 2.98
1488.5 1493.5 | 2.89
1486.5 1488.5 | 2.74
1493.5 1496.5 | 3.05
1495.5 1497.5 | 3.11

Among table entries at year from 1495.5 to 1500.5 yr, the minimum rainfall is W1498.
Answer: 3.082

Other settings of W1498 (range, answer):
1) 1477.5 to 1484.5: 1.709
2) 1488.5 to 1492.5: 2.714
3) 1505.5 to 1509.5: 3.655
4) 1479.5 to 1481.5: 1.909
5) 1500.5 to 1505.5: 3.491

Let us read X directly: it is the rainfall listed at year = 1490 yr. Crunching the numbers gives 2.815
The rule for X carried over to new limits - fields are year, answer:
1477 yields 1.604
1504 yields 3.539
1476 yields 1.635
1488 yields 2.85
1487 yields 2.623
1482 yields 2.107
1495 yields 3.02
